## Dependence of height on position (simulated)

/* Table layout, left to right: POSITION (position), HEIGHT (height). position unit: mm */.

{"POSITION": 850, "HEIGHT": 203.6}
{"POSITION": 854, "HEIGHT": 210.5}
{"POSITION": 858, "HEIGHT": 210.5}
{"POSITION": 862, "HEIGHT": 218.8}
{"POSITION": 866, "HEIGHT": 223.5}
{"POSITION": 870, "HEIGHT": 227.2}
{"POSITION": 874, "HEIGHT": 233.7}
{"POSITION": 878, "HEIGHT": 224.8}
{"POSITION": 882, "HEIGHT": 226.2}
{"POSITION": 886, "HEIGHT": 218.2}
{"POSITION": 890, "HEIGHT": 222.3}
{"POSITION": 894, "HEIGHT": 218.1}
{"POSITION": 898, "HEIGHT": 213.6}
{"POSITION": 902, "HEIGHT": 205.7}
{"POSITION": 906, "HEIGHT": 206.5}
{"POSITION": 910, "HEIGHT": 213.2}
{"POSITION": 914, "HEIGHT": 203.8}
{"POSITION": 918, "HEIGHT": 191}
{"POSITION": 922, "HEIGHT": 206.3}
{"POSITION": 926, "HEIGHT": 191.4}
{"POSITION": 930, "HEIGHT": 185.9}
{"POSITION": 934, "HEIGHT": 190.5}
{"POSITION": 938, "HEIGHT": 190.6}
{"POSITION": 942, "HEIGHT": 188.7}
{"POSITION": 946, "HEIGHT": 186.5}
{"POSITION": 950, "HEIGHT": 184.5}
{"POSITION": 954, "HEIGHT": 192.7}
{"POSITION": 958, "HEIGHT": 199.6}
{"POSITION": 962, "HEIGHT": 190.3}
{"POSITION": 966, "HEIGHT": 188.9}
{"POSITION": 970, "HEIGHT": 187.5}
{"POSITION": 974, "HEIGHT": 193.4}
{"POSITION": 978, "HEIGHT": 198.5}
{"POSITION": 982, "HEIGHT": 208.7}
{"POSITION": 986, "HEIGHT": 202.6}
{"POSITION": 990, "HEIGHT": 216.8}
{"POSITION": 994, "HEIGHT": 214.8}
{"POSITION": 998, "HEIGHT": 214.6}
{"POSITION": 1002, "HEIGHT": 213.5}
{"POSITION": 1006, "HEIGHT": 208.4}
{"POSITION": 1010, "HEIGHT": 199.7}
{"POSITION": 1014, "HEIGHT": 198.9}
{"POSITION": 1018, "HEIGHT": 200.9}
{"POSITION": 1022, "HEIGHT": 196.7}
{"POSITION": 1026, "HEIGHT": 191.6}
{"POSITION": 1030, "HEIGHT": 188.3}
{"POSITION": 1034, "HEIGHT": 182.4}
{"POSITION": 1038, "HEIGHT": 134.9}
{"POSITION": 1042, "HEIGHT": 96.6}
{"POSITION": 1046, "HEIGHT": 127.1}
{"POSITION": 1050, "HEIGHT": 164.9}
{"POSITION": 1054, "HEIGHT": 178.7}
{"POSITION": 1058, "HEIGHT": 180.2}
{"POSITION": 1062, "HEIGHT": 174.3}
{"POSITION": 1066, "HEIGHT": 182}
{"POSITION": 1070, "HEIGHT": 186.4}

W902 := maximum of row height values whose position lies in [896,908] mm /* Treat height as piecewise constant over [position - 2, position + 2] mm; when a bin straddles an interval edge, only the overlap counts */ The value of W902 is 213.6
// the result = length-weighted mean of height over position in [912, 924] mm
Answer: 200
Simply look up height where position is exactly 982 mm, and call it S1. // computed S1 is 208.7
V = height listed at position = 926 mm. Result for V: 191.4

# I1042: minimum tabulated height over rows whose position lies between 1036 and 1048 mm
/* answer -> 96.6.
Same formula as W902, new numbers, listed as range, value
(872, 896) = 233.7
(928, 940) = 190.6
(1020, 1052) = 196.7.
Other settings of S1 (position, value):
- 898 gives 213.6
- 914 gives 203.8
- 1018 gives 200.9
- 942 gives 188.7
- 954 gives 192.7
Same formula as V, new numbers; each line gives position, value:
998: 214.6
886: 218.2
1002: 213.5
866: 223.5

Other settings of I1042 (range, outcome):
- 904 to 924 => 191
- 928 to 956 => 184.5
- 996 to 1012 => 199.7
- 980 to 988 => 202.6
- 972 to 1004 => 193.4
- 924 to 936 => 185.9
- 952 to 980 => 187.5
